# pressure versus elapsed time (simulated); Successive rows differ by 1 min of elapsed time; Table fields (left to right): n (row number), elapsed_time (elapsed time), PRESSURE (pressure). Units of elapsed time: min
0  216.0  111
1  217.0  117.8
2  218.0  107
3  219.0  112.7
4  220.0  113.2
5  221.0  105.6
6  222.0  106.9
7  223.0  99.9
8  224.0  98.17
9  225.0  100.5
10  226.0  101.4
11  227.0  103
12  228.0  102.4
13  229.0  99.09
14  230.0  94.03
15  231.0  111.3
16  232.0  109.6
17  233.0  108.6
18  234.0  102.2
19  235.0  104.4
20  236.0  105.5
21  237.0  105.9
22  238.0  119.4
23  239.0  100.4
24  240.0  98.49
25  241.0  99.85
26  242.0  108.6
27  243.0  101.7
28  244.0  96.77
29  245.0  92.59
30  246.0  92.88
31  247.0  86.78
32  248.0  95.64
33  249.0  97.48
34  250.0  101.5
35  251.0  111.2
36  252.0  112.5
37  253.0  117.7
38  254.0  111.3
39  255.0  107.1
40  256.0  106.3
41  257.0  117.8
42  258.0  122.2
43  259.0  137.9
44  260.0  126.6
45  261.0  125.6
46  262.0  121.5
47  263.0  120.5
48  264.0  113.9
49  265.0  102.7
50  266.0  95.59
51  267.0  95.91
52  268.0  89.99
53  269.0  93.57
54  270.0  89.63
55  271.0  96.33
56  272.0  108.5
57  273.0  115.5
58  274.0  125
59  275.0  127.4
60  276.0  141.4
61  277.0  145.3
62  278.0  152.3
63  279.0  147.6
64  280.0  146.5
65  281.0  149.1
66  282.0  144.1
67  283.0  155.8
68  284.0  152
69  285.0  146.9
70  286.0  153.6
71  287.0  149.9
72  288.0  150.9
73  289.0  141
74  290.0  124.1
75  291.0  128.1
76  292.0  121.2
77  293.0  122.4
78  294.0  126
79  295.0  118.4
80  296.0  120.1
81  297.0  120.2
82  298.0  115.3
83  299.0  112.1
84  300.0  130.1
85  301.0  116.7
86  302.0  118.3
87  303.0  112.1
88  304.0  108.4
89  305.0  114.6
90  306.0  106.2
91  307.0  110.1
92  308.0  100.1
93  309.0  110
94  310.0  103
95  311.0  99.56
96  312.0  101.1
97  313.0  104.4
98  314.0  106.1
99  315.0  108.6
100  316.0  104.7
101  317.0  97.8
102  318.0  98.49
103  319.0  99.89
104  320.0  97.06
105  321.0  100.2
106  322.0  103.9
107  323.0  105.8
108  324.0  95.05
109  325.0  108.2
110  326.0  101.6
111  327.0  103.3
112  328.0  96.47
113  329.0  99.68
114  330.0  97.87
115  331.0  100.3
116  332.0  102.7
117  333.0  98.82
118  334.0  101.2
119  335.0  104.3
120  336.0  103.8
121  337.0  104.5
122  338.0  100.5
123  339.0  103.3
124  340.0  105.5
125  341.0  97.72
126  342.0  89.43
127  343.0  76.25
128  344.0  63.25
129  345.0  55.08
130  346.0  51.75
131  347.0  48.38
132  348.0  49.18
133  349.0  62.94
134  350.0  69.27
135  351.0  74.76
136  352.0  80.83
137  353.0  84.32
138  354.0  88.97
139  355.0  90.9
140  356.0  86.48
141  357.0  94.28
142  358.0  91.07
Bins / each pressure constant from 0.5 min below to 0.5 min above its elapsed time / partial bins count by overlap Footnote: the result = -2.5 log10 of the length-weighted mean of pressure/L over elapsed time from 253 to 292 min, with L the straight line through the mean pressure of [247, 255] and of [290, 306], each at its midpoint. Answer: -0.13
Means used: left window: 106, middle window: 126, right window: 119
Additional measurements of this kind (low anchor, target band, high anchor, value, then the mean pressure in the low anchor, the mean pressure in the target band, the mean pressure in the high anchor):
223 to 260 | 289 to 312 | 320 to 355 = -0.207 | 105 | 116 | 89.2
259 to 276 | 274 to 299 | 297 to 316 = -0.231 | 111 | 137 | 110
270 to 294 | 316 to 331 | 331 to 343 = 0.084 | 136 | 101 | 100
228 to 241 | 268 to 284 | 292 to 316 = -0.177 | 105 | 129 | 112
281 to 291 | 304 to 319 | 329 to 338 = 0.167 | 146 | 105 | 102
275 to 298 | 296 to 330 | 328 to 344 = 0.098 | 138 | 106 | 97.9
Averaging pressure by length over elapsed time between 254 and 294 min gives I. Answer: 126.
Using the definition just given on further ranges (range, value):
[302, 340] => 103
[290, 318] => 112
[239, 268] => 107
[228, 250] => 102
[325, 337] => 101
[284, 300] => 131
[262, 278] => 112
